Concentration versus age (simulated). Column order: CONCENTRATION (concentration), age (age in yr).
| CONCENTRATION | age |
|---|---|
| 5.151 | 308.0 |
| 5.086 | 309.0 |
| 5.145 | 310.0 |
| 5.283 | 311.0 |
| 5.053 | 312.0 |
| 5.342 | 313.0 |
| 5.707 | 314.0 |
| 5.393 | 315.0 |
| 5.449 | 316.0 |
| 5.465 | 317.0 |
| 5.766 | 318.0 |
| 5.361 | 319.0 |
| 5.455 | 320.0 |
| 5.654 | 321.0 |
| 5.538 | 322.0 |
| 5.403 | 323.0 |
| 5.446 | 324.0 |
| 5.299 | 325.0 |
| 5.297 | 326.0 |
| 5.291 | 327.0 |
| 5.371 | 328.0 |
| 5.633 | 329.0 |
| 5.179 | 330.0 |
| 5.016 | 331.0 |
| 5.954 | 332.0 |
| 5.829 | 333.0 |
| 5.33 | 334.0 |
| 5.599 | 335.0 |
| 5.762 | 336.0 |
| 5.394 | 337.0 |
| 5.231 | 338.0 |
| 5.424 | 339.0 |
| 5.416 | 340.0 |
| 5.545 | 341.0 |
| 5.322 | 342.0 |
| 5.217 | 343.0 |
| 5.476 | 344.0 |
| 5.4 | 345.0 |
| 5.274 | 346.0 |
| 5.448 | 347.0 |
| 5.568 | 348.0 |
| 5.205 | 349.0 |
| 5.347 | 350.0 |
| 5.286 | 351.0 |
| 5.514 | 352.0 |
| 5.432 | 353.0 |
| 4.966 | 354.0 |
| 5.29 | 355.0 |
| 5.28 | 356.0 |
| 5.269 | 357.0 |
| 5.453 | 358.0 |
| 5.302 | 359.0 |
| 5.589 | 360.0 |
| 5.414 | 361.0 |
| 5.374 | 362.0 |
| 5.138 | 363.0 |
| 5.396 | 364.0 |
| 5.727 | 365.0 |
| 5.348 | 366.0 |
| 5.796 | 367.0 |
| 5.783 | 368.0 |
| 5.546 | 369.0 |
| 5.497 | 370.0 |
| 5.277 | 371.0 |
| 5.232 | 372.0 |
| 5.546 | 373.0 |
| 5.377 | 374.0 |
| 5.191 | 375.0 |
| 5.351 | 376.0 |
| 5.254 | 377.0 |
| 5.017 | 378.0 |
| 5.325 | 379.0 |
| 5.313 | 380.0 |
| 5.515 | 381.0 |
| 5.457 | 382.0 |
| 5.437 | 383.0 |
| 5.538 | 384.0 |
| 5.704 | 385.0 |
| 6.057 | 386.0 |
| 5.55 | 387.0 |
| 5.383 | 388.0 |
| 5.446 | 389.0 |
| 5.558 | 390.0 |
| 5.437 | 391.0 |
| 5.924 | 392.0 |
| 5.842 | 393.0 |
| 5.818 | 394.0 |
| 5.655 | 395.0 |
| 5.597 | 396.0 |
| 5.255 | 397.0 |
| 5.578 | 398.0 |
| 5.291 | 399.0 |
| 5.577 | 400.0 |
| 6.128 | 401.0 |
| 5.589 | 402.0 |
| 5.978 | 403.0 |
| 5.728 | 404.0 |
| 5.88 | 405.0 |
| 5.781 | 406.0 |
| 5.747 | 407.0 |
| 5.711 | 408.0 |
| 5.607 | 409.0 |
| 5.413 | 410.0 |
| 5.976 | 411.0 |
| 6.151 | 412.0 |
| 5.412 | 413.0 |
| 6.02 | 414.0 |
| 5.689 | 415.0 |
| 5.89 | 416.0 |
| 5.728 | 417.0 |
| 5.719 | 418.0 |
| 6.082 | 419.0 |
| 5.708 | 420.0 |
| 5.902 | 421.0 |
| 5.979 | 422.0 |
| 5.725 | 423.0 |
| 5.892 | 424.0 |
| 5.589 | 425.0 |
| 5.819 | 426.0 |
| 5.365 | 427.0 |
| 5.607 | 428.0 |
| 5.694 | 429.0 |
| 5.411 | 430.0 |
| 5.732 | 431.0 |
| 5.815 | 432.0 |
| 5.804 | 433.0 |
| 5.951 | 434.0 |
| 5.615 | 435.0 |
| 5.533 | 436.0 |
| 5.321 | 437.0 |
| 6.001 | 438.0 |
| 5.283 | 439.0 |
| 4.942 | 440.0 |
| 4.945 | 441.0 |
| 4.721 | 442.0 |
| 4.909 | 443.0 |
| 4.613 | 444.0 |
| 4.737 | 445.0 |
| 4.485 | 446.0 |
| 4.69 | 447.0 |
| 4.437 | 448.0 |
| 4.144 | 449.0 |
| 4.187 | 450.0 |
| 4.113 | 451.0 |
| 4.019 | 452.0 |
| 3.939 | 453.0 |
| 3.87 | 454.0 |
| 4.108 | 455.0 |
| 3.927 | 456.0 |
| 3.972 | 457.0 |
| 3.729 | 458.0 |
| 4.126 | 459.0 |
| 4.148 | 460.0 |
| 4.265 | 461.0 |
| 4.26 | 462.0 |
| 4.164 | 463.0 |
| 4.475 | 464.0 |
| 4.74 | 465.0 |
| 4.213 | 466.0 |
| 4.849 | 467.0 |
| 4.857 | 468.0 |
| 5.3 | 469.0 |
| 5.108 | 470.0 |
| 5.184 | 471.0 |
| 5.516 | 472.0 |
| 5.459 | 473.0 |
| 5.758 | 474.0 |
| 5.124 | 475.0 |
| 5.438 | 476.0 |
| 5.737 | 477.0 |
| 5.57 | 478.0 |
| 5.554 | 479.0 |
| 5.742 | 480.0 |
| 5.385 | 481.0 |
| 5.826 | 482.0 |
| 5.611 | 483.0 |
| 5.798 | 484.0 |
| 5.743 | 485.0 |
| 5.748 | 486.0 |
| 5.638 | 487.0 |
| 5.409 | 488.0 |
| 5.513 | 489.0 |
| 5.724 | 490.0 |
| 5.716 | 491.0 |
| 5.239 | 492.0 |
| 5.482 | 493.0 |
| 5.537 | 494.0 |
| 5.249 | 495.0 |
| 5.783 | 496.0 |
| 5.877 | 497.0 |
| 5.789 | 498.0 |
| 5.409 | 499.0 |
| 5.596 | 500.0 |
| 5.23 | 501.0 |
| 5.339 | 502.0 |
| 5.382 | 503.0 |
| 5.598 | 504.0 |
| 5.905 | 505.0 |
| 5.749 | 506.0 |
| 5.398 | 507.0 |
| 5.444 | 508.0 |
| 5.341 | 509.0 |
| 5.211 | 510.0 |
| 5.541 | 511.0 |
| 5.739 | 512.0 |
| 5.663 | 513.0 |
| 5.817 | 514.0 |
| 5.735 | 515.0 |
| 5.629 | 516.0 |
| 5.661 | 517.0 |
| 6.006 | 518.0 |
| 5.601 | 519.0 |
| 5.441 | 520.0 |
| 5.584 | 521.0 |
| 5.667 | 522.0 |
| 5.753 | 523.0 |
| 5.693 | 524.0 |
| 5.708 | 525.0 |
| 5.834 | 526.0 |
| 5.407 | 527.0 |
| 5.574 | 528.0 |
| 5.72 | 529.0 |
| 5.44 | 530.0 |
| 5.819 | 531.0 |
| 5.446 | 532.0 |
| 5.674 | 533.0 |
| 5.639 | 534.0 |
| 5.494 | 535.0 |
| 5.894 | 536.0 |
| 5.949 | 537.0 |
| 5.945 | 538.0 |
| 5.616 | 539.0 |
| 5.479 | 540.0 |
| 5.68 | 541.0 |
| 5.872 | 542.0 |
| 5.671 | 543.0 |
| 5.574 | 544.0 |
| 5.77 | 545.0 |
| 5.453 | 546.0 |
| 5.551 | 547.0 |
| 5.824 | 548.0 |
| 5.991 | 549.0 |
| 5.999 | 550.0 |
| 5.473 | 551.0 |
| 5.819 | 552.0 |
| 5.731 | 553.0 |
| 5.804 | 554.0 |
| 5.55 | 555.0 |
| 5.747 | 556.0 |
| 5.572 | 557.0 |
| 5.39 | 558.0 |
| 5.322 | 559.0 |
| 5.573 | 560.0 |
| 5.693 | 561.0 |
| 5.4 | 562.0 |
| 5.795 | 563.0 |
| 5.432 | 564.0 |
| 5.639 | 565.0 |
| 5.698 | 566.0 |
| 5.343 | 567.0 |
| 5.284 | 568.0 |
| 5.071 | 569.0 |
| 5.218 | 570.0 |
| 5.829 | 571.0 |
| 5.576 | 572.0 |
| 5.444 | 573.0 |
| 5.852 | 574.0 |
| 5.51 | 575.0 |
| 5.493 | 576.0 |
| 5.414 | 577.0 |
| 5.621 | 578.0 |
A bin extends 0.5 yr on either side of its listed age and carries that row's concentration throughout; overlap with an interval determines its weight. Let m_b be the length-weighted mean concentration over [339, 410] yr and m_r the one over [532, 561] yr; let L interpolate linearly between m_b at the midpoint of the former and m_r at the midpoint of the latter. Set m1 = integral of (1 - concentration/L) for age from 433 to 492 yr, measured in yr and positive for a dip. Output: 6.5 yr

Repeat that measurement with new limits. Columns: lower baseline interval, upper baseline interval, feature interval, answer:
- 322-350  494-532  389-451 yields 0.0 yr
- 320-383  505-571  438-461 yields 4.7 yr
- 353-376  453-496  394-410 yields -1.2 yr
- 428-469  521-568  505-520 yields -0.8 yr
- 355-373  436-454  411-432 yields -3.7 yr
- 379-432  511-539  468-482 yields 0.6 yr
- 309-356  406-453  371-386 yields 0.0 yr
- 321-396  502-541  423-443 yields 0.0 yr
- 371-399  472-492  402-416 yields -0.7 yr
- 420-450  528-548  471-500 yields -0.5 yr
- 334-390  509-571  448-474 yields 5.1 yr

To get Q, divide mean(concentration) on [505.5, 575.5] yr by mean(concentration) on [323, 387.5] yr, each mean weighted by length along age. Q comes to 1.04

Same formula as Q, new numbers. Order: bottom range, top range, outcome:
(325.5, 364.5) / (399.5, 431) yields 1.07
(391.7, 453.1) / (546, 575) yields 1.03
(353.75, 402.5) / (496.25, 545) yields 1.03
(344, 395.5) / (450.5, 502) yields 0.93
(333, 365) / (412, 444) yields 1.04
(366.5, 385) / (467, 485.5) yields 1.01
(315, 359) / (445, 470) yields 0.80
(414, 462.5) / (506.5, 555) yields 1.12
